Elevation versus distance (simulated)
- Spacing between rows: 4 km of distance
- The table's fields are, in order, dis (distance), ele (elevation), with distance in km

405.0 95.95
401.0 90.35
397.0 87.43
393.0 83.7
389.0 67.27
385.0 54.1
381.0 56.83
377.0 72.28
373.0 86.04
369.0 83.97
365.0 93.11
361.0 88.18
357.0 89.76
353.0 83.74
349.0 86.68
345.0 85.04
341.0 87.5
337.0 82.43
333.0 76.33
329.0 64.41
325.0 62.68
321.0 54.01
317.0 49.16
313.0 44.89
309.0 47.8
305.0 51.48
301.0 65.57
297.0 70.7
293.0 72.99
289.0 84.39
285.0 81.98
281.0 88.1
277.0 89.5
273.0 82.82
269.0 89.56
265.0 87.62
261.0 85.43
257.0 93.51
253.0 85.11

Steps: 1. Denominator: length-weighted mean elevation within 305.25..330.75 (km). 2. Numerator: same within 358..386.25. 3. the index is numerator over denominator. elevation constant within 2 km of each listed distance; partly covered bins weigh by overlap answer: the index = 1.45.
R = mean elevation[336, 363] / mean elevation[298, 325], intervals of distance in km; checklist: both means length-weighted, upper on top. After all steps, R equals 1.61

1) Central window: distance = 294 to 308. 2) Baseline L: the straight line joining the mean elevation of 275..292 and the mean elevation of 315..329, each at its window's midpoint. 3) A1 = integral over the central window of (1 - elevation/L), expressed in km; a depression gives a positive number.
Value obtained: 1.98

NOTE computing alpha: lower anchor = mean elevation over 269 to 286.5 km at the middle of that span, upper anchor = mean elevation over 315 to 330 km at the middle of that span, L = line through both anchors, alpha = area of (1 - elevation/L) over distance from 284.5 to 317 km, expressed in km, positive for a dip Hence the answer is 4.0 km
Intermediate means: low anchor 86.2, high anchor 57.1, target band 63.2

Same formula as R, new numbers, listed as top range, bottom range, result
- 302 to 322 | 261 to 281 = 0.57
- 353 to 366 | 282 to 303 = 1.18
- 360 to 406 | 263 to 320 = 1.11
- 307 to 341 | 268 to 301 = 0.76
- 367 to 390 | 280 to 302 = 0.91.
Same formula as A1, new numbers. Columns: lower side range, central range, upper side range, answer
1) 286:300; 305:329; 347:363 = 8.2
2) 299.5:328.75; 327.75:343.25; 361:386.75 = -4.1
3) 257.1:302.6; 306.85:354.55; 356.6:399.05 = 6.8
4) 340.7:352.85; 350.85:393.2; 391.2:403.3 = 4.3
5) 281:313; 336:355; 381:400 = -4.1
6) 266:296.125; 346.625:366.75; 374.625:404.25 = -2.9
